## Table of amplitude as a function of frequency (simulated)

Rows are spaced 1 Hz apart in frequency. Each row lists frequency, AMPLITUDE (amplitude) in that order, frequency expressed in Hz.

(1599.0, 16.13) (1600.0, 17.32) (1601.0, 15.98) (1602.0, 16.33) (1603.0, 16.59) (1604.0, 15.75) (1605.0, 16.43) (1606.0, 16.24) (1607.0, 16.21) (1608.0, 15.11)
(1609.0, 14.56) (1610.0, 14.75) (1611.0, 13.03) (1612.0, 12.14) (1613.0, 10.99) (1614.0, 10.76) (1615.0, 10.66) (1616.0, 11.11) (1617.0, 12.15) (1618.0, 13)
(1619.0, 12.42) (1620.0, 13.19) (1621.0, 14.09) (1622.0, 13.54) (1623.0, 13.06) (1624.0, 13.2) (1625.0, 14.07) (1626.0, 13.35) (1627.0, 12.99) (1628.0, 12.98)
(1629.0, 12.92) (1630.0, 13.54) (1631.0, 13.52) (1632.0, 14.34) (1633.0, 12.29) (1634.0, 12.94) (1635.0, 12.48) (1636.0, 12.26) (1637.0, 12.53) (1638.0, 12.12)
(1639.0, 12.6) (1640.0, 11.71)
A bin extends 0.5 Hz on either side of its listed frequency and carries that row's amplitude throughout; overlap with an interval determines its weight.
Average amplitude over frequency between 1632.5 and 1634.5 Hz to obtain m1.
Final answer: 12.6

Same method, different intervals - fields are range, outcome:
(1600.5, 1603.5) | 16.3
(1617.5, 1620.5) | 12.9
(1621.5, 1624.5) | 13.3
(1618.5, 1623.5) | 13.3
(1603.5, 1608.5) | 15.9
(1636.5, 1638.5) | 12.3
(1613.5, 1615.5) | 10.7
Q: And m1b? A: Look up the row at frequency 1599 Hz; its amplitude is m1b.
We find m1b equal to 16.13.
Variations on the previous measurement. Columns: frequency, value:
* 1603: 16.59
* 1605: 16.43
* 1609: 14.56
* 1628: 12.98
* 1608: 15.11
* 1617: 12.15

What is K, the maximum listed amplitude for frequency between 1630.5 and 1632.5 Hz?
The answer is 14.34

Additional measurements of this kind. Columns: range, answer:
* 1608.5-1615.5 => 14.75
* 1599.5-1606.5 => 17.32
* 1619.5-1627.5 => 14.09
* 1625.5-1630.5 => 13.54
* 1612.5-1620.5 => 13.19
